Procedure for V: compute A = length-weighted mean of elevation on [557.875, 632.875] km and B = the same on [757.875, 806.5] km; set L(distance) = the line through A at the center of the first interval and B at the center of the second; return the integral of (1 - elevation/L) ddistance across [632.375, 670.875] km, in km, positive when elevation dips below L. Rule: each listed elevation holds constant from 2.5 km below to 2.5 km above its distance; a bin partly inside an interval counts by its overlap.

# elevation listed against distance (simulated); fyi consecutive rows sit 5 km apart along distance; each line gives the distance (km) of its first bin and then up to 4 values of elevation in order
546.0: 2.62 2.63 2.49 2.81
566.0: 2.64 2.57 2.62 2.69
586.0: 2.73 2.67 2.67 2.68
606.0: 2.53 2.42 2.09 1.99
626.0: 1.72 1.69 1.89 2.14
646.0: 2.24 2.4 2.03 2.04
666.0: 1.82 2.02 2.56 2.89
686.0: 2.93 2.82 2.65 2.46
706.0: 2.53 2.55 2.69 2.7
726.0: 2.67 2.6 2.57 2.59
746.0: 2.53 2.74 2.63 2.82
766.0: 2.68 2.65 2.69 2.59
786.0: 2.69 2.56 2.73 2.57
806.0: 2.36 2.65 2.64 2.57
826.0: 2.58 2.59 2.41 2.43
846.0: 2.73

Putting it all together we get 6.7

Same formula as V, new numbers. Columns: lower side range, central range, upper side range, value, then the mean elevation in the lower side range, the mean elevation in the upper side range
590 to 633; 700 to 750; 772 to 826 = -2.6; 2.27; 2.61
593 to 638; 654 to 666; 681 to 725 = 2.2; 2.2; 2.68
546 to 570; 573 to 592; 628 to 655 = -1.6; 2.64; 2.06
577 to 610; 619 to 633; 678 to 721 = 4.5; 2.65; 2.69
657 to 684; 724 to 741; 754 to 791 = -0.7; 2.27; 2.67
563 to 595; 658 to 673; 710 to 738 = 3.9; 2.66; 2.64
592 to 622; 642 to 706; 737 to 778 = 3.3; 2.43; 2.66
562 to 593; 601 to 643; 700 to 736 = 8.7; 2.66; 2.6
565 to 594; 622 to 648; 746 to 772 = 7.1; 2.65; 2.69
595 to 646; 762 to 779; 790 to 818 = -1.2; 2.17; 2.59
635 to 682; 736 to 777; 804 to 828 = -4.0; 2.19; 2.56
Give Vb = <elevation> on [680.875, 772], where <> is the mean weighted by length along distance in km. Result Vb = 2.66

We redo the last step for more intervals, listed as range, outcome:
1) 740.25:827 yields 2.63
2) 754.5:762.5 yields 2.72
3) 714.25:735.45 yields 2.66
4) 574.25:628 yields 2.44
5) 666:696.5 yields 2.58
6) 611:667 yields 2.03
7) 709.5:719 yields 2.63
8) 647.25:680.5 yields 2.19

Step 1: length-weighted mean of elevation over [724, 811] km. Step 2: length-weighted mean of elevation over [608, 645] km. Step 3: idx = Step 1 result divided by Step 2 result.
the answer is 1.3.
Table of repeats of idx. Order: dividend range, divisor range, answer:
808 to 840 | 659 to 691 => 1.06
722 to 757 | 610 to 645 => 1.32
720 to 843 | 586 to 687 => 1.15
